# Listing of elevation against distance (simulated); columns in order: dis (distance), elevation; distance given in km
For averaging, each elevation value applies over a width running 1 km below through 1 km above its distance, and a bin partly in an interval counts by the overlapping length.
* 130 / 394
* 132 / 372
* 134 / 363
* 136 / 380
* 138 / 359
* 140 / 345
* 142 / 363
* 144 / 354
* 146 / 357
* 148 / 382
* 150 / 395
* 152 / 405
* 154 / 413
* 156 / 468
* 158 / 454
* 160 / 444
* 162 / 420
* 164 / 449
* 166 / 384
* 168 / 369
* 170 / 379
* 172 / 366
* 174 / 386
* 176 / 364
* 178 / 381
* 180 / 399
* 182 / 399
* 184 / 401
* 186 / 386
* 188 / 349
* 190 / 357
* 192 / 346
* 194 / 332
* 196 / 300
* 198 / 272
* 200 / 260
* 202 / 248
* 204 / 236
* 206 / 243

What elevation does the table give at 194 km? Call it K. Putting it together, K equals 332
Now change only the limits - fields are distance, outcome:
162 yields 420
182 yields 399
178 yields 381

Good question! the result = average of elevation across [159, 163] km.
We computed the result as 432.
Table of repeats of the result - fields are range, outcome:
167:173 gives 371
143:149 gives 364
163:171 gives 395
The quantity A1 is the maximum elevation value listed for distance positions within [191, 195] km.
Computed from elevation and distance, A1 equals 346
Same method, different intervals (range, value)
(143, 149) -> 382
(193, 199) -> 332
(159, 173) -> 449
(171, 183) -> 399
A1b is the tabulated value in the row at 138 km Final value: 359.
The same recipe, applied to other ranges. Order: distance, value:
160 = 444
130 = 394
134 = 363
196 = 300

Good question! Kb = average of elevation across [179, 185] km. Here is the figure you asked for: 400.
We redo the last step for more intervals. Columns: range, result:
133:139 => 367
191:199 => 312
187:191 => 353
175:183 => 386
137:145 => 355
